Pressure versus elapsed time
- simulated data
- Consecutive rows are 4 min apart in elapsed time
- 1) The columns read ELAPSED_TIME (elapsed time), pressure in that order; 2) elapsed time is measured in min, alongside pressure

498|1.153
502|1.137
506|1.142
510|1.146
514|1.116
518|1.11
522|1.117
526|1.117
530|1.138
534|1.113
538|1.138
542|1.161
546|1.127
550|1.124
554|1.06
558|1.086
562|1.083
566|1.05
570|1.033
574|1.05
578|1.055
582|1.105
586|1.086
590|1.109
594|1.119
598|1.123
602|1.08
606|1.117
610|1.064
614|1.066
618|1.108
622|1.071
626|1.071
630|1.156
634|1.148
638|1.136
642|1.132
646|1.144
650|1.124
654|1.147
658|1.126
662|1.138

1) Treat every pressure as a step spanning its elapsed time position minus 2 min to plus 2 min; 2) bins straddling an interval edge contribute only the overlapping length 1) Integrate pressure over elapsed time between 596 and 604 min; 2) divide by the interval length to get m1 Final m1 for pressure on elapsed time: 1.1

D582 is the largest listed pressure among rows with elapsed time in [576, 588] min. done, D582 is 1.105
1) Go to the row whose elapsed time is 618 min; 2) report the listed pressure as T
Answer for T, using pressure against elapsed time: 1.108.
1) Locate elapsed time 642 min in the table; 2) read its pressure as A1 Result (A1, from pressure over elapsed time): 1.132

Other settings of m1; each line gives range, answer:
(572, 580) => 1.05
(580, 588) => 1.1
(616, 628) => 1.08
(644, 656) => 1.14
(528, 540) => 1.13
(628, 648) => 1.14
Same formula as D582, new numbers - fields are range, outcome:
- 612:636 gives 1.156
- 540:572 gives 1.161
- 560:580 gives 1.083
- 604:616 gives 1.117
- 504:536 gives 1.146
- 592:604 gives 1.123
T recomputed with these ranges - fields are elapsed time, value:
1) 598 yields 1.123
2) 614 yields 1.066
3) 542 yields 1.161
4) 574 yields 1.05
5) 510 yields 1.146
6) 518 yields 1.11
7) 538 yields 1.138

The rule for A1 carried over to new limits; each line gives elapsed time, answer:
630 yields 1.156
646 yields 1.144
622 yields 1.071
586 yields 1.086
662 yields 1.138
